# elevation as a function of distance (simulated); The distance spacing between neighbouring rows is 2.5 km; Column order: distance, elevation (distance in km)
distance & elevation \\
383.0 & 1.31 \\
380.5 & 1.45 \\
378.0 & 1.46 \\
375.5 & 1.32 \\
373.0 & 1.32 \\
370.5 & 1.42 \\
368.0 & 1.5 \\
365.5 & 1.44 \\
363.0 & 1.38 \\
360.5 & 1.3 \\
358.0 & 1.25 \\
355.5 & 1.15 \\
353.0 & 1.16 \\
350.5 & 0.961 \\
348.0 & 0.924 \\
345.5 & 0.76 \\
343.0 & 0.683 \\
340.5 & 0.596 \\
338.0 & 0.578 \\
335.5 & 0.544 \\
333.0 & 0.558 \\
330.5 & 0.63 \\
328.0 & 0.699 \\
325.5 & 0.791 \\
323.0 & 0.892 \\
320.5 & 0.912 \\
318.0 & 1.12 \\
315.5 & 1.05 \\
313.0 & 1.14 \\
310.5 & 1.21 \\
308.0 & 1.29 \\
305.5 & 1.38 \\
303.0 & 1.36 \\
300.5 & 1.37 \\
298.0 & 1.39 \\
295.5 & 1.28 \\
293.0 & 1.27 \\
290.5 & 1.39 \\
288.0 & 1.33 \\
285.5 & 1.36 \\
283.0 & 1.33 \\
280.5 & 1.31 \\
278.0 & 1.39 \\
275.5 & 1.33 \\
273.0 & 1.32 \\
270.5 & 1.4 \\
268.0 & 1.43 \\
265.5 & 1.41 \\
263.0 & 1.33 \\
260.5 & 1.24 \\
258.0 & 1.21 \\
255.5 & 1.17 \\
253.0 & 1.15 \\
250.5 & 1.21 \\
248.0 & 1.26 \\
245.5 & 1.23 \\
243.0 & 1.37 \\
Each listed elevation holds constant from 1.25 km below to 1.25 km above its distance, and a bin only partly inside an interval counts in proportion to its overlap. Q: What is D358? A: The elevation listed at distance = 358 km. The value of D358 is 1.25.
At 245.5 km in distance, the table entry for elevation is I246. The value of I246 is 1.23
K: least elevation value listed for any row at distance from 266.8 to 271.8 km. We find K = 1.4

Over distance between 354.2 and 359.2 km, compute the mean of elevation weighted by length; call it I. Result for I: 1.2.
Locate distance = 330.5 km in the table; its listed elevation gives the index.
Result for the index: 0.63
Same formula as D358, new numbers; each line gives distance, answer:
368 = 1.5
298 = 1.39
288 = 1.33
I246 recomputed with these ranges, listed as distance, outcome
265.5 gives 1.41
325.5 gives 0.791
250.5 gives 1.21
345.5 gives 0.76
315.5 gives 1.05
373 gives 1.32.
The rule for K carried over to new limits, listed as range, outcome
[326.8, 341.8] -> 0.544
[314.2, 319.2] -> 1.05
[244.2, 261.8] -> 1.15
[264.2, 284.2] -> 1.31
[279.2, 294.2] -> 1.27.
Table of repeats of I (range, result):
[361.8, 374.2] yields 1.41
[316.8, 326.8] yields 0.927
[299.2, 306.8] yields 1.37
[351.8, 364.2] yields 1.25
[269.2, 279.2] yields 1.36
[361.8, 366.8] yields 1.41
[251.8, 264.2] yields 1.22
